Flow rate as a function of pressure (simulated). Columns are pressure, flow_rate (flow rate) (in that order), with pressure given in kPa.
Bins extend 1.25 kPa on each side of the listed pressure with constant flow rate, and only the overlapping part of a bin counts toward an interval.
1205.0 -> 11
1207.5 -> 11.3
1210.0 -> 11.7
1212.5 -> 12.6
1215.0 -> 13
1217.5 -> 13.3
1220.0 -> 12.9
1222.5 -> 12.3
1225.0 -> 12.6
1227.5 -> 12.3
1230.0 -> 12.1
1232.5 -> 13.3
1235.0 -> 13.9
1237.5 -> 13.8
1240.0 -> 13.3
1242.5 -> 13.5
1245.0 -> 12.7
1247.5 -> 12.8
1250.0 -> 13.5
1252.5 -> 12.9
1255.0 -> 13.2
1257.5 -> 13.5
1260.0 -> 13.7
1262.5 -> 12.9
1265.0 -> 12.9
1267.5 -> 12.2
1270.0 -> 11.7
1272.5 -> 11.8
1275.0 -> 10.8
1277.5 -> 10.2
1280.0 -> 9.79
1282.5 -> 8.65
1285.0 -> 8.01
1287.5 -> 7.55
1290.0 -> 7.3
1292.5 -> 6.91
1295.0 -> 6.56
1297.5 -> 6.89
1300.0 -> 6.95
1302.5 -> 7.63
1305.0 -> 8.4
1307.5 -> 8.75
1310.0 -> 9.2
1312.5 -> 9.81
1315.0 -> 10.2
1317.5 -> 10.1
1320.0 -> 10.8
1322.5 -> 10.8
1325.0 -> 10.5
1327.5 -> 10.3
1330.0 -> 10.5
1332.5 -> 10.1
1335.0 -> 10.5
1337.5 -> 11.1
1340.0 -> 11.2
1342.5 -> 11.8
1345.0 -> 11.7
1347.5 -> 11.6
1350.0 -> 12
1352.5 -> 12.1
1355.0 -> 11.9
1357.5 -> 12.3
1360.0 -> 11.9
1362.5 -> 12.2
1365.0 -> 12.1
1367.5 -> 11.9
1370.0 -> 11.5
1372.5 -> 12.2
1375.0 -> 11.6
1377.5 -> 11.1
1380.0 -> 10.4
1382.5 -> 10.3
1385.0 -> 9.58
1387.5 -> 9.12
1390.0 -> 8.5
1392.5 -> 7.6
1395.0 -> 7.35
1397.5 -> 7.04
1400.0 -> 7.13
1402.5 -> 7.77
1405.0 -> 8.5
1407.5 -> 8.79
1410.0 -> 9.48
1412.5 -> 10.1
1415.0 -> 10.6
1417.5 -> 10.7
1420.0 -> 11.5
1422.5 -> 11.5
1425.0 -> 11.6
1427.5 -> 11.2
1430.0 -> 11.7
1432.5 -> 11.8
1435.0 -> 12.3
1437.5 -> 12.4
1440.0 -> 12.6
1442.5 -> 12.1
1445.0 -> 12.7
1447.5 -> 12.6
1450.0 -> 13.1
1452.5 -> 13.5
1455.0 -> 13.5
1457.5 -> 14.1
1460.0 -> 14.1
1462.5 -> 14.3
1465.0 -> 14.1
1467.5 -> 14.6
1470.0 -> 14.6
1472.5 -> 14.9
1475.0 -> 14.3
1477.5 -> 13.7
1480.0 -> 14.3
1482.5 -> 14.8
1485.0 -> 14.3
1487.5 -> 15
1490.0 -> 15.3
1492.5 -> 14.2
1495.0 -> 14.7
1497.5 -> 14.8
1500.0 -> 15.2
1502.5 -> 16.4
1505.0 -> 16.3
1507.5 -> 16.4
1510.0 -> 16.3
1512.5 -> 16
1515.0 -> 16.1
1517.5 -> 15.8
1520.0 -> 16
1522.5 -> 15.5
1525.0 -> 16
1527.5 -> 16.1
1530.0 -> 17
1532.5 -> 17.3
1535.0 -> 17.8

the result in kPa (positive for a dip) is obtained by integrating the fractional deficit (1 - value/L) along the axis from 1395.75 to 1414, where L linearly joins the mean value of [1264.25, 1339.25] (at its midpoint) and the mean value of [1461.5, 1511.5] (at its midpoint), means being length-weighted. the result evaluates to 6.1 kPa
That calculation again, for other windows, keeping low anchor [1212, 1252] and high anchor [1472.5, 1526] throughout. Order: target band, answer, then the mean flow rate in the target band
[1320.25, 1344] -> 5.3 kPa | 10.8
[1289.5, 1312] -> 9.7 kPa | 7.7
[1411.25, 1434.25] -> 5.4 kPa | 11.2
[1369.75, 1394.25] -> 7.2 kPa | 10.1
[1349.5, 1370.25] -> 3.1 kPa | 12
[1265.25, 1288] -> 5.3 kPa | 10.3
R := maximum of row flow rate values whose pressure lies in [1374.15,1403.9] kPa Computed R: 11.6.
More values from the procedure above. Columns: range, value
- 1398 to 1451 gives 13.1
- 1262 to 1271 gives 12.9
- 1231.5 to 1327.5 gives 13.9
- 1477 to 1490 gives 15.3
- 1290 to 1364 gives 12.3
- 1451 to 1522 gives 16.4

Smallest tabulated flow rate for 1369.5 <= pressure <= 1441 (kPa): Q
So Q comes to 7.04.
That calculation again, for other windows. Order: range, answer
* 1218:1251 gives 12.1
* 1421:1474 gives 11.2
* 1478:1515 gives 14.2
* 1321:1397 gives 7.35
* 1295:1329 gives 6.56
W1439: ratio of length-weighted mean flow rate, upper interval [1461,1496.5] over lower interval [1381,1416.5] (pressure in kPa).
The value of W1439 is 1.66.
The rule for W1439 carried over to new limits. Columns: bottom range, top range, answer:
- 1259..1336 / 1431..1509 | 1.45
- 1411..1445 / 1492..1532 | 1.37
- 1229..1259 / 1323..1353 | 0.84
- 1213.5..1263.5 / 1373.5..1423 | 0.72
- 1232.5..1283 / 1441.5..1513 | 1.16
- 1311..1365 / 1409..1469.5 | 1.11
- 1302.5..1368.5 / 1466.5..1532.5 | 1.42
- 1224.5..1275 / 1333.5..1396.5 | 0.85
